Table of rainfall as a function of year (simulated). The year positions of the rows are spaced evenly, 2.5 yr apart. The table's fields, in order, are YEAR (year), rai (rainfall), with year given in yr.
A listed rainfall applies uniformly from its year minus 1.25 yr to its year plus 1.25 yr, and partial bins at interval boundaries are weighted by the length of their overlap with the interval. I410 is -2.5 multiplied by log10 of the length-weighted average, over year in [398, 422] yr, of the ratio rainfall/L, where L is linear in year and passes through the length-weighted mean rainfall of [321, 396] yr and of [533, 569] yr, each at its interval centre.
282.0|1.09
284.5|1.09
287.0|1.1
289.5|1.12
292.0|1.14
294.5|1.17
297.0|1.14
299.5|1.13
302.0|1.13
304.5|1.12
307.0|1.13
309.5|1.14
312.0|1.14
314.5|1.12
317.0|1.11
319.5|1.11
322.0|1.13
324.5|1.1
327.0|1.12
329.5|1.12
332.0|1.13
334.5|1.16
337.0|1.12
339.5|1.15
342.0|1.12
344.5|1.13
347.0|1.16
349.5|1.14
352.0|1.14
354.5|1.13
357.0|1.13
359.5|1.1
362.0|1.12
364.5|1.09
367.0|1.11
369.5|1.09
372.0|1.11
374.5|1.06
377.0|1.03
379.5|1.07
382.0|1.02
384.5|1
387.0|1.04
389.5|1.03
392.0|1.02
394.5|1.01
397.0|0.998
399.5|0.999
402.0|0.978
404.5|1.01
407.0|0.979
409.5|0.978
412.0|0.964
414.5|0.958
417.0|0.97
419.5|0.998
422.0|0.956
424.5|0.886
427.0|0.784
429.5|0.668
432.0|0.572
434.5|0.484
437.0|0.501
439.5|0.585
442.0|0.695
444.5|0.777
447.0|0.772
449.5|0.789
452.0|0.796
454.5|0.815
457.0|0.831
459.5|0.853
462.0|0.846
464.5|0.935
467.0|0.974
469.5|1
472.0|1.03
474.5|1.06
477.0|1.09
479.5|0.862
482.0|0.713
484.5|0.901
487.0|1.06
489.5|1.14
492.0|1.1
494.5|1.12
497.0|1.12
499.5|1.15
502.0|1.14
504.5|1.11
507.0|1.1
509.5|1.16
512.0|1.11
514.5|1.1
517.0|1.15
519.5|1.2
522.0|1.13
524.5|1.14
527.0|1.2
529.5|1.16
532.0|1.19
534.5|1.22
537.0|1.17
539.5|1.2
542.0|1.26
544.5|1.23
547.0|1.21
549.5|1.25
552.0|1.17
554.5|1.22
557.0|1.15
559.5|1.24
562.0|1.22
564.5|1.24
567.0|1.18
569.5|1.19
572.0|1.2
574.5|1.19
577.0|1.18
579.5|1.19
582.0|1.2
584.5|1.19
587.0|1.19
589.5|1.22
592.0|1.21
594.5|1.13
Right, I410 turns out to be 0.151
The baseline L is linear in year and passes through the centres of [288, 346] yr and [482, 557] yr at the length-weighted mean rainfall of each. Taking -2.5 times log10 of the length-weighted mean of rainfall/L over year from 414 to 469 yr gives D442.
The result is 0.39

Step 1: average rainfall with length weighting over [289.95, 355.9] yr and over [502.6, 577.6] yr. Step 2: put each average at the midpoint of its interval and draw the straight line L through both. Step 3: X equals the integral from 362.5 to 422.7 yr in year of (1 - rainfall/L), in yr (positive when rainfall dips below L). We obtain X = 6.63 yr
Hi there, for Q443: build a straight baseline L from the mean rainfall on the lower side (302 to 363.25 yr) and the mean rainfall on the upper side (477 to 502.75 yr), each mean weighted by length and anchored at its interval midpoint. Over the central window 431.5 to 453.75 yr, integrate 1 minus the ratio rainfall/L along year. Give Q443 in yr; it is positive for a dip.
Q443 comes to 8.2 yr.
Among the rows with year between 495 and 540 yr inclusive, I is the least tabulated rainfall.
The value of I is 1.1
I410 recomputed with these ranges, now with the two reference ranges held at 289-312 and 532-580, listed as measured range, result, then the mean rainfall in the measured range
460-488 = 0.240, 0.948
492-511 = 0.060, 1.13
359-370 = 0.049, 1.1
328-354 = 0.010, 1.14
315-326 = 0.027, 1.11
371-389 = 0.111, 1.05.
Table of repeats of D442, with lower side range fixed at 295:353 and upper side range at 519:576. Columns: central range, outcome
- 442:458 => 0.43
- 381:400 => 0.14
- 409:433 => 0.31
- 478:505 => 0.14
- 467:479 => 0.15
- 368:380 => 0.07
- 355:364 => 0.02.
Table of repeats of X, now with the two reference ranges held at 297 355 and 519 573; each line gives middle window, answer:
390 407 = 2.2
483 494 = 1.2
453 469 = 4.0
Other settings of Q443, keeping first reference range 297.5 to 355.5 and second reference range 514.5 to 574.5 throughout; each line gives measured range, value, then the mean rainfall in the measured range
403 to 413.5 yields 1.6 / 0.982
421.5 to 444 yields 9.4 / 0.675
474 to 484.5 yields 2.3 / 0.918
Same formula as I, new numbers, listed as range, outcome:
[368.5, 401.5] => 0.998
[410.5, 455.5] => 0.484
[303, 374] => 1.09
